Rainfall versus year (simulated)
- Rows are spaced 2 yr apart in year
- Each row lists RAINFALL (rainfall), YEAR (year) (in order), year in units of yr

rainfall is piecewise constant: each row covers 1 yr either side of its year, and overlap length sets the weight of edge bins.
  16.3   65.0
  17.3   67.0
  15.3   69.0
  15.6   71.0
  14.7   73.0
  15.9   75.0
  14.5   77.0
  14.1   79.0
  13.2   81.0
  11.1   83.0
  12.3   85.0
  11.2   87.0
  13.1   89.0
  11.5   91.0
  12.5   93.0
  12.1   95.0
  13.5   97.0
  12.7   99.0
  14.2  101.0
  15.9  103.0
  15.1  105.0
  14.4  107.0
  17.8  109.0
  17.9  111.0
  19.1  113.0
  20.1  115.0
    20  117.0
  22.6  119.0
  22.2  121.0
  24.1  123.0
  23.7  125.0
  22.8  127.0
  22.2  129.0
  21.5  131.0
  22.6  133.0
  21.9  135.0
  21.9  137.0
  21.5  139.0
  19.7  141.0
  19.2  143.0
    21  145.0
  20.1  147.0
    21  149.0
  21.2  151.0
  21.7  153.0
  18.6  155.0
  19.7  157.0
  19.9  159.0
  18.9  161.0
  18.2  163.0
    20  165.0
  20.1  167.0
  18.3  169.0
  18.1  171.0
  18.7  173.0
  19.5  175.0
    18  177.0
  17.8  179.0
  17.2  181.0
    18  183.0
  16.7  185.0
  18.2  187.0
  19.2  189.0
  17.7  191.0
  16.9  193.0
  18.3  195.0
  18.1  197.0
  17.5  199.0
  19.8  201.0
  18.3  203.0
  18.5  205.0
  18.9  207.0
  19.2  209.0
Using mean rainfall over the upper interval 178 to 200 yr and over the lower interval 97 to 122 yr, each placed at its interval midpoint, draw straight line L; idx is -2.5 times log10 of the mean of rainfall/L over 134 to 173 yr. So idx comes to -0.14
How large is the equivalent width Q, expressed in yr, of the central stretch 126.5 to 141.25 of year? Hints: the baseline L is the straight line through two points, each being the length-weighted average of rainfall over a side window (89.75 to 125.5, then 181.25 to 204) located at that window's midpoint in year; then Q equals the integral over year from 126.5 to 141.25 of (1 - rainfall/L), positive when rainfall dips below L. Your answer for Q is -3.8 yr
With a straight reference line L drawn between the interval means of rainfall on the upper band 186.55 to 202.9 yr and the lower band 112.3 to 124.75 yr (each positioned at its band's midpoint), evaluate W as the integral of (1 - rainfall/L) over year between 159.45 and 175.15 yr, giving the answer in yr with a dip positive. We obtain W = 0.4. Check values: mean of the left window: 21.5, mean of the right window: 18.2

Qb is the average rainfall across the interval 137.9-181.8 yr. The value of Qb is 19.5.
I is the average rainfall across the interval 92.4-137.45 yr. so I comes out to 18.7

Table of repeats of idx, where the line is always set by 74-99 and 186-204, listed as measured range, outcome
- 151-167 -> -0.20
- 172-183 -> -0.05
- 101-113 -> -0.17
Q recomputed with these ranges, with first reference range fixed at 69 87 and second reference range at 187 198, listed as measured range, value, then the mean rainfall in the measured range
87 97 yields 1.4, 12.3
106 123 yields -4.8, 19.5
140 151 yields -2.7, 20.3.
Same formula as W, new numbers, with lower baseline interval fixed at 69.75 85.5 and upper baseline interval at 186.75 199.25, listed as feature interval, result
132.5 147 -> -4.4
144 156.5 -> -3.1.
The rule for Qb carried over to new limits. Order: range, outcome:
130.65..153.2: 21.1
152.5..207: 18.6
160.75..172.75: 18.9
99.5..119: 17.3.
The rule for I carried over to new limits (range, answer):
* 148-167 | 19.9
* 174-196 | 18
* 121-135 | 22.7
